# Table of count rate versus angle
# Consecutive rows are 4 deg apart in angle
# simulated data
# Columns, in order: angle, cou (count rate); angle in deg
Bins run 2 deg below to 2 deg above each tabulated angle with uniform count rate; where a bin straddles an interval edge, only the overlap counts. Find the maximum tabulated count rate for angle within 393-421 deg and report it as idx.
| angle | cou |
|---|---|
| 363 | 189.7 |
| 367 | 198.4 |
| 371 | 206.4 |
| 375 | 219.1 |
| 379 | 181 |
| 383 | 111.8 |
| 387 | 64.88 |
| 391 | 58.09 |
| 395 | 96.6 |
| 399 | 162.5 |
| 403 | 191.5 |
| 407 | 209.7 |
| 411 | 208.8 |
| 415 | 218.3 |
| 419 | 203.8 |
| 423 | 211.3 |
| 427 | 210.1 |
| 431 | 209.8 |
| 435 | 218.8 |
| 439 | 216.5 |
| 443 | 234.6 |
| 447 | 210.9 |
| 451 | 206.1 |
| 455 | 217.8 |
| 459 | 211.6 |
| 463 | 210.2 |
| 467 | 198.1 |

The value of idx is 218.3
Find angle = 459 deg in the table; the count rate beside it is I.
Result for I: 211.6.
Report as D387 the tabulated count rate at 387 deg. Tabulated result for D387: 64.88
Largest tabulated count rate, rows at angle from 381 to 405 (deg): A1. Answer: 191.5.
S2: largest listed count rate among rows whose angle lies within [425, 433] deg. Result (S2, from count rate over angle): 210.1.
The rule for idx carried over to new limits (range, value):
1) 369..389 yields 219.1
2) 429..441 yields 218.8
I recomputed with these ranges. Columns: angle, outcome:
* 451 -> 206.1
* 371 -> 206.4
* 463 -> 210.2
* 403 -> 191.5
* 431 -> 209.8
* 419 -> 203.8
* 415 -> 218.3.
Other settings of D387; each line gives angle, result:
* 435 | 218.8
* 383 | 111.8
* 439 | 216.5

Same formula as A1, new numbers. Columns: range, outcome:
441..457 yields 234.6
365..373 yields 206.4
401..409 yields 209.7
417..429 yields 211.3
